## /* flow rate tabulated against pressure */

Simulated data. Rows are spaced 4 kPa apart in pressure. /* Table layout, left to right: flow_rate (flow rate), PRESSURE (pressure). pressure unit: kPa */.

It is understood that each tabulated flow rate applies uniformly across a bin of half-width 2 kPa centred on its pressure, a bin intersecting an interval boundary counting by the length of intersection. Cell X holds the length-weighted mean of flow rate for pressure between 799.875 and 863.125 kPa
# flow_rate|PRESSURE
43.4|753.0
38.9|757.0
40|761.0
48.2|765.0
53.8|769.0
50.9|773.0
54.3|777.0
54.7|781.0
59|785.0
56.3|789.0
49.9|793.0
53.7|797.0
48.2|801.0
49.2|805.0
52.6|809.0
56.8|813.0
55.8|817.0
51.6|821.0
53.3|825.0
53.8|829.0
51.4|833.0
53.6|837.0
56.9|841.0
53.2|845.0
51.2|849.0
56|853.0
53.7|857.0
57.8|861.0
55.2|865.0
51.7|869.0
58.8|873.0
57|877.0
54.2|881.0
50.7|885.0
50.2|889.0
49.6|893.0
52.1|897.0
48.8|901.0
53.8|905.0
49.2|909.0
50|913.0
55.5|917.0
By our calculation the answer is 53.5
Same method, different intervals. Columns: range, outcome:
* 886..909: 50.7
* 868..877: 56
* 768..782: 53.3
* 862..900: 53.3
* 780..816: 53.4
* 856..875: 55.5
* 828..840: 53.2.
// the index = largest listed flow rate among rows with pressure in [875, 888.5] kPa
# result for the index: 57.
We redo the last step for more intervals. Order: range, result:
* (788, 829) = 56.8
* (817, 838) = 55.8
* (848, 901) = 58.8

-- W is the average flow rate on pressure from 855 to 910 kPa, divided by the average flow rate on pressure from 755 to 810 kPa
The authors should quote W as 1.05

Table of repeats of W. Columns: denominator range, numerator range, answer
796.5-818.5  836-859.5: 1.03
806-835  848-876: 1.03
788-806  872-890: 1.06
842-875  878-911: 0.94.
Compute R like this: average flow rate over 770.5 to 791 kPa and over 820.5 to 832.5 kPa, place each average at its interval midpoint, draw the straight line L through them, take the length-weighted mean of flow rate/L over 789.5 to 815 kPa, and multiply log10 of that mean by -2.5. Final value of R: 0.04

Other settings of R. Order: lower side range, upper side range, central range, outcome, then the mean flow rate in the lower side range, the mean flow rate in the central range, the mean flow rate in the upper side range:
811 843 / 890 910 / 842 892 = -0.04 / 54.1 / 54.1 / 50.8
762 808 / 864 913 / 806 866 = -0.04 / 52.3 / 54.1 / 52.4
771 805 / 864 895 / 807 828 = -0.02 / 53.1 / 54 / 53.4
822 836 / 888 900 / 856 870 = -0.07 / 52.8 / 54.9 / 50.5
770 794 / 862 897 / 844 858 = 0.00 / 54.3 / 53.5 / 53.5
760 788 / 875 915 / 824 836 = -0.02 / 52.1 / 52.9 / 51.6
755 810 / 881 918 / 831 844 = -0.06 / 50.7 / 53.9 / 51.1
